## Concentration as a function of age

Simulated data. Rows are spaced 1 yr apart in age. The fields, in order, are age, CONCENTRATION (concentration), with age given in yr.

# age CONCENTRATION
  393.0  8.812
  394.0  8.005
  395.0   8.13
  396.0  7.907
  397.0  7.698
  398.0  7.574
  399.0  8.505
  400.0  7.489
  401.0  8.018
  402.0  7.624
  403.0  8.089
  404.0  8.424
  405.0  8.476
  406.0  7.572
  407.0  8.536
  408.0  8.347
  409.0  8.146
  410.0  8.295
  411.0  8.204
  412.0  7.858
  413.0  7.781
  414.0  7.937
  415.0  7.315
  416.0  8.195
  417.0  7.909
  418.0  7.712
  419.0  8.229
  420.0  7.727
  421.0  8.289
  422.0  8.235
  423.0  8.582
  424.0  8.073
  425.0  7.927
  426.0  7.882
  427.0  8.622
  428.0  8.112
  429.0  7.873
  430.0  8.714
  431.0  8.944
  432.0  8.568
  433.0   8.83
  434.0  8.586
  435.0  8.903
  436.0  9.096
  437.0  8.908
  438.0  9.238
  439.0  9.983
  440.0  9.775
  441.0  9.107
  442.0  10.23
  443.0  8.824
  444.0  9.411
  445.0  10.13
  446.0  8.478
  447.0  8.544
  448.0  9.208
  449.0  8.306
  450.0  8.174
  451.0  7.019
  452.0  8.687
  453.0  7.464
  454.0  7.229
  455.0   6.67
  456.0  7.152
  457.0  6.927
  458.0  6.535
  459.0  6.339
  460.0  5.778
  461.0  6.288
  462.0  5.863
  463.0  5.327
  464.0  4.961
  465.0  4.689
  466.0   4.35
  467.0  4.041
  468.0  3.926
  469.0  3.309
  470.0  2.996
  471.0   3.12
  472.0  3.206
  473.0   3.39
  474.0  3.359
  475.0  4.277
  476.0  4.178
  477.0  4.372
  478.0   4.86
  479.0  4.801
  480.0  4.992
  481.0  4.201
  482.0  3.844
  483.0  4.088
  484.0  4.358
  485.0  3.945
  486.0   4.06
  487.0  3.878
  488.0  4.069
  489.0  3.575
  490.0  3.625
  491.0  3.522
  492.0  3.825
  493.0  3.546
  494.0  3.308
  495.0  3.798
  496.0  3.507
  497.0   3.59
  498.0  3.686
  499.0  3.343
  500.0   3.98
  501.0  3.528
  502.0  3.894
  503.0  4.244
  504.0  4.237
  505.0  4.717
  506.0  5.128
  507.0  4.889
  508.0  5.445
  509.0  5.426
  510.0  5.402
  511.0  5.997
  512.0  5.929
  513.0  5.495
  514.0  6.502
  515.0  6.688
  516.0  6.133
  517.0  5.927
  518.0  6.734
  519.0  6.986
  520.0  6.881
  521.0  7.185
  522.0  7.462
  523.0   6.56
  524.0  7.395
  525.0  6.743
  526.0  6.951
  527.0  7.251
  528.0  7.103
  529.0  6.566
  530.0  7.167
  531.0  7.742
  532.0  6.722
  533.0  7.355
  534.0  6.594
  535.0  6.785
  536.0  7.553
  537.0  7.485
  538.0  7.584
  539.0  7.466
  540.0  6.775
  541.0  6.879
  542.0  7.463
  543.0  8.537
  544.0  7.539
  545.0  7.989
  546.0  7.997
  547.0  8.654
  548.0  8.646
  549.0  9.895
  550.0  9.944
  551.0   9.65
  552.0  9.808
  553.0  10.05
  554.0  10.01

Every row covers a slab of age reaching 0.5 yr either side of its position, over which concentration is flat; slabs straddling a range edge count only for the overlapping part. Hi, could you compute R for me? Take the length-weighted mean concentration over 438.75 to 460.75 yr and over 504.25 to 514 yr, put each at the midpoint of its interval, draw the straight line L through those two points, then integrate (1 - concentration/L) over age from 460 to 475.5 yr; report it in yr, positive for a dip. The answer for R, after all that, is 6.5 yr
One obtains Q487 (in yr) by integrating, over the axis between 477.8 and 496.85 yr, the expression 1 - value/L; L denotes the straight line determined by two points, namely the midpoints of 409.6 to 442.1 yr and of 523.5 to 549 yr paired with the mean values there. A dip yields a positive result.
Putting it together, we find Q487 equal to 9.5 yr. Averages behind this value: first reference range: 8.45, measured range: 3.97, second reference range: 7.45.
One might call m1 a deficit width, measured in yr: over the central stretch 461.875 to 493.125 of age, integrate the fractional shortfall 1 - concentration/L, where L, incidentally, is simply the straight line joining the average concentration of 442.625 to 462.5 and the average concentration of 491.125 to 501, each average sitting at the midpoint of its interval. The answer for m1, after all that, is 6.98 yr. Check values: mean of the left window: 7.64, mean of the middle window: 4.06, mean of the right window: 3.61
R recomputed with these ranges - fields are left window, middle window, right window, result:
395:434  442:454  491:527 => -2.5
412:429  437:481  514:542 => 7.3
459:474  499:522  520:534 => 3.2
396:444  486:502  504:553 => 8.2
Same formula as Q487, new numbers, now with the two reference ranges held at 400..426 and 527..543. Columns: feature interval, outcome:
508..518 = 1.9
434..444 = -1.8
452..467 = 3.1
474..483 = 3.8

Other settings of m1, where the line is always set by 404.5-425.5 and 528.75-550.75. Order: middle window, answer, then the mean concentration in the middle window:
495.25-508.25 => 6.13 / 4.14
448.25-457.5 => 0.47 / 7.56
